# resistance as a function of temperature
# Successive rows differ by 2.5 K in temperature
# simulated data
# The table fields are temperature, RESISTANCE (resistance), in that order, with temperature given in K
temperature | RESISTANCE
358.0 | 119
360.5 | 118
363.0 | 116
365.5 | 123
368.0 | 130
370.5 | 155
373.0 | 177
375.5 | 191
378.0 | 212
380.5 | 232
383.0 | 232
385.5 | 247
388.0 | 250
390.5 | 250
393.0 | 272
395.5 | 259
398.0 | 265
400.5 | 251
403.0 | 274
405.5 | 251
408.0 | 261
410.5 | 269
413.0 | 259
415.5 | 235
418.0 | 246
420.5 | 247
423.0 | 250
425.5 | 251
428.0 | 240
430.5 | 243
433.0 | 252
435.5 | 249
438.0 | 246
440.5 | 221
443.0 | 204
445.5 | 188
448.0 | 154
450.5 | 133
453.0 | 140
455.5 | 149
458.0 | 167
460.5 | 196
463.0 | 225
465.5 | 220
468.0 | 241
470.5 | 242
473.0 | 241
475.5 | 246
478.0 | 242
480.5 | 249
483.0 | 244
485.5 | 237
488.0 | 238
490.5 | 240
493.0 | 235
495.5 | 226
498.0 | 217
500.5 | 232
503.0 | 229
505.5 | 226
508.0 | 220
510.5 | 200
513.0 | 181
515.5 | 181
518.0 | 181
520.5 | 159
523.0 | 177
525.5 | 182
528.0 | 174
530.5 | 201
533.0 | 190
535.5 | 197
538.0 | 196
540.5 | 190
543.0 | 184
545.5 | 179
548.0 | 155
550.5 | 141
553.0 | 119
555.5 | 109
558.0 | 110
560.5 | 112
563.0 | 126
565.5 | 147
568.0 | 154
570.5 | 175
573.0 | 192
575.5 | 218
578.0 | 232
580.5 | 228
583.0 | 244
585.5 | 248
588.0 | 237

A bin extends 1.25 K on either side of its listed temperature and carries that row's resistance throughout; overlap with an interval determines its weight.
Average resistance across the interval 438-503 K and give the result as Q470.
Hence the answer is 214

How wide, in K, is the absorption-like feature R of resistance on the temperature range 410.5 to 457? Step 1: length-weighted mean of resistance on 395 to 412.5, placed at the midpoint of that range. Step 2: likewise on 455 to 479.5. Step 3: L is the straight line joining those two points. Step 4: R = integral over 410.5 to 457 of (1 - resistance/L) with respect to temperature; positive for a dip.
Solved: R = 4.7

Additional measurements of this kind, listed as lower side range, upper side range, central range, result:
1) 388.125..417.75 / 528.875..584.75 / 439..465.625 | 5.8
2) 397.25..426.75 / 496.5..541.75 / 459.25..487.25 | -1.7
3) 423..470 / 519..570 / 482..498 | -4.1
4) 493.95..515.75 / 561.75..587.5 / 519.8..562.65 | 9.0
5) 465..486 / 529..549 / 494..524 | 1.4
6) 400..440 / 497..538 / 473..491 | -2.2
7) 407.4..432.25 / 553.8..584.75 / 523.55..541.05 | 0.1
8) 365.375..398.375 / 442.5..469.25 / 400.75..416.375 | -4.2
